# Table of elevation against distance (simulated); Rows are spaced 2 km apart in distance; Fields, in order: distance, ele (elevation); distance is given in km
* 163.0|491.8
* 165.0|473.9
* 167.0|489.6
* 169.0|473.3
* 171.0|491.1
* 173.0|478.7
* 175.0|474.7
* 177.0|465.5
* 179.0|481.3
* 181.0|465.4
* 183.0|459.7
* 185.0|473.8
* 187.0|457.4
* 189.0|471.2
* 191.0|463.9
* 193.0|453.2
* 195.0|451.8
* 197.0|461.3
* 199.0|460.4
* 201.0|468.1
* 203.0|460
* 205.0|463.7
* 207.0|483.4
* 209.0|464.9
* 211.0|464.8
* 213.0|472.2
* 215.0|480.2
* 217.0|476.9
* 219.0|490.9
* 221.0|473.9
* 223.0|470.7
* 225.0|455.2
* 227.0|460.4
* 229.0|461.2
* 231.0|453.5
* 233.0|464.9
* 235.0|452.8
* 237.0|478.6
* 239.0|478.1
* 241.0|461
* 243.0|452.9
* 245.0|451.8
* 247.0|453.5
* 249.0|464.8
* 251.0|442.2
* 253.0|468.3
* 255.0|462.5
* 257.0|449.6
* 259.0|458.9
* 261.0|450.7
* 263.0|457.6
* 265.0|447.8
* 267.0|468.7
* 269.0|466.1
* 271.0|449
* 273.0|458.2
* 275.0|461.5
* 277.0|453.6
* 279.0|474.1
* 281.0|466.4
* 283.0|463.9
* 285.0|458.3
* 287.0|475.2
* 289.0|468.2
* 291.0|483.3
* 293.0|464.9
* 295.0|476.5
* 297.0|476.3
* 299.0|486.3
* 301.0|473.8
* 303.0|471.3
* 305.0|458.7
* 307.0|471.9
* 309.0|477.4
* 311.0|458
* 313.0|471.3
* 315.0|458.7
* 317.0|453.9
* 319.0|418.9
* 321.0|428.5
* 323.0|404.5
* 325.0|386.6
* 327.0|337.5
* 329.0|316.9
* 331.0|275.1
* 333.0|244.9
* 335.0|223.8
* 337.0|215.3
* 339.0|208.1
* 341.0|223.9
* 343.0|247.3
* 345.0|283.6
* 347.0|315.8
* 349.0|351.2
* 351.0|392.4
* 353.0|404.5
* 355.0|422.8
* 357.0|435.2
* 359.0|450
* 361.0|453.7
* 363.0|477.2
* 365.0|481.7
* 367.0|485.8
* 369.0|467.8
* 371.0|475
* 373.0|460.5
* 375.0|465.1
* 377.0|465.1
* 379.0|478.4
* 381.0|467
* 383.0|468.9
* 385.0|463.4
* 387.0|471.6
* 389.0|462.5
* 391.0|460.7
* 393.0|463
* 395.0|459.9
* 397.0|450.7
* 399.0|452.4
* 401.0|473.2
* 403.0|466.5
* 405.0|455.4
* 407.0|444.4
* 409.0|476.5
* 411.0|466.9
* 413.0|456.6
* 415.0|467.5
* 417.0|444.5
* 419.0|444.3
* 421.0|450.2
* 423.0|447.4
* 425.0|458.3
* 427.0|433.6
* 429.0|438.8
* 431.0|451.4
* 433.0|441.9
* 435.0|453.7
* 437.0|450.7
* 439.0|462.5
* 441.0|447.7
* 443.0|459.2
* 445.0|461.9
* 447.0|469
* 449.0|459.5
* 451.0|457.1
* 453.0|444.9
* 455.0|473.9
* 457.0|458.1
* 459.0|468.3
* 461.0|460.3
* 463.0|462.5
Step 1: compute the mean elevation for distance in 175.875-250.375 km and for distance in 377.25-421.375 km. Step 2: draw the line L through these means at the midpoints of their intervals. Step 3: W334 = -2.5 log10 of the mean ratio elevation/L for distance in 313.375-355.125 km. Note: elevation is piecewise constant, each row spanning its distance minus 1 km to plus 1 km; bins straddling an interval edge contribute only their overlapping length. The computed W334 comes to 0.35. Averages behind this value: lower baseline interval 465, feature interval 334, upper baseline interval 461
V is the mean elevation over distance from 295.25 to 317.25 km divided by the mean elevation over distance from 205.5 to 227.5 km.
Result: 0.99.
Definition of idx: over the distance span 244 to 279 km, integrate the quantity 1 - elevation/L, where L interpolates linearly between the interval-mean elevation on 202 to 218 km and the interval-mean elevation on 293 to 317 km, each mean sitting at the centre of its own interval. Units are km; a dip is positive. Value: 0.97 km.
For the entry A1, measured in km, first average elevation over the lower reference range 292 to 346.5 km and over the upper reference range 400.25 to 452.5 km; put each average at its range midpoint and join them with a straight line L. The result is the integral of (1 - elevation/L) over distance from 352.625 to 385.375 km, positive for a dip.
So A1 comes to -3.6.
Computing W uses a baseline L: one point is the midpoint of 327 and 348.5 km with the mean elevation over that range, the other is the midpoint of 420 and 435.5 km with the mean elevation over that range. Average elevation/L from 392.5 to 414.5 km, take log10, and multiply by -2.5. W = -0.16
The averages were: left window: 262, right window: 447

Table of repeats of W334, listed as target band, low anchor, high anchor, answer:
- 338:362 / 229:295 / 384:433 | 0.30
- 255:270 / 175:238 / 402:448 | 0.01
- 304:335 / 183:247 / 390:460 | 0.16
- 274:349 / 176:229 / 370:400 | 0.16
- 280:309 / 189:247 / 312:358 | -0.22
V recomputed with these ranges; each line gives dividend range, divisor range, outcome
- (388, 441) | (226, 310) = 0.98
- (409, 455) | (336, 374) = 1.19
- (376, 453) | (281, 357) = 1.16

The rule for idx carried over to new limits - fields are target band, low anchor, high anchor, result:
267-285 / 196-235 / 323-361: -2.8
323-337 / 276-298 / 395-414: 5.0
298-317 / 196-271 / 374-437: -0.3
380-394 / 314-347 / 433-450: -2.7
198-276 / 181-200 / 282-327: -0.6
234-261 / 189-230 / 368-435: 0.4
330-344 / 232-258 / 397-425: 6.9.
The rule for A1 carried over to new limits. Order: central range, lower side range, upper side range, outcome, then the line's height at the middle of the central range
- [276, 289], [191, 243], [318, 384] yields -1.23 km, 425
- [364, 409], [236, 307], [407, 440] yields -1.02 km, 455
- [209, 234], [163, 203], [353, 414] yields -0.03 km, 468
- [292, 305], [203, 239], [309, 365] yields -2.40 km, 400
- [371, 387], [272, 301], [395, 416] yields -0.17 km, 463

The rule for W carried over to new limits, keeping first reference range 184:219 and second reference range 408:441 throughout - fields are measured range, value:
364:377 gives -0.04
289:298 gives -0.03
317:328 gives 0.15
